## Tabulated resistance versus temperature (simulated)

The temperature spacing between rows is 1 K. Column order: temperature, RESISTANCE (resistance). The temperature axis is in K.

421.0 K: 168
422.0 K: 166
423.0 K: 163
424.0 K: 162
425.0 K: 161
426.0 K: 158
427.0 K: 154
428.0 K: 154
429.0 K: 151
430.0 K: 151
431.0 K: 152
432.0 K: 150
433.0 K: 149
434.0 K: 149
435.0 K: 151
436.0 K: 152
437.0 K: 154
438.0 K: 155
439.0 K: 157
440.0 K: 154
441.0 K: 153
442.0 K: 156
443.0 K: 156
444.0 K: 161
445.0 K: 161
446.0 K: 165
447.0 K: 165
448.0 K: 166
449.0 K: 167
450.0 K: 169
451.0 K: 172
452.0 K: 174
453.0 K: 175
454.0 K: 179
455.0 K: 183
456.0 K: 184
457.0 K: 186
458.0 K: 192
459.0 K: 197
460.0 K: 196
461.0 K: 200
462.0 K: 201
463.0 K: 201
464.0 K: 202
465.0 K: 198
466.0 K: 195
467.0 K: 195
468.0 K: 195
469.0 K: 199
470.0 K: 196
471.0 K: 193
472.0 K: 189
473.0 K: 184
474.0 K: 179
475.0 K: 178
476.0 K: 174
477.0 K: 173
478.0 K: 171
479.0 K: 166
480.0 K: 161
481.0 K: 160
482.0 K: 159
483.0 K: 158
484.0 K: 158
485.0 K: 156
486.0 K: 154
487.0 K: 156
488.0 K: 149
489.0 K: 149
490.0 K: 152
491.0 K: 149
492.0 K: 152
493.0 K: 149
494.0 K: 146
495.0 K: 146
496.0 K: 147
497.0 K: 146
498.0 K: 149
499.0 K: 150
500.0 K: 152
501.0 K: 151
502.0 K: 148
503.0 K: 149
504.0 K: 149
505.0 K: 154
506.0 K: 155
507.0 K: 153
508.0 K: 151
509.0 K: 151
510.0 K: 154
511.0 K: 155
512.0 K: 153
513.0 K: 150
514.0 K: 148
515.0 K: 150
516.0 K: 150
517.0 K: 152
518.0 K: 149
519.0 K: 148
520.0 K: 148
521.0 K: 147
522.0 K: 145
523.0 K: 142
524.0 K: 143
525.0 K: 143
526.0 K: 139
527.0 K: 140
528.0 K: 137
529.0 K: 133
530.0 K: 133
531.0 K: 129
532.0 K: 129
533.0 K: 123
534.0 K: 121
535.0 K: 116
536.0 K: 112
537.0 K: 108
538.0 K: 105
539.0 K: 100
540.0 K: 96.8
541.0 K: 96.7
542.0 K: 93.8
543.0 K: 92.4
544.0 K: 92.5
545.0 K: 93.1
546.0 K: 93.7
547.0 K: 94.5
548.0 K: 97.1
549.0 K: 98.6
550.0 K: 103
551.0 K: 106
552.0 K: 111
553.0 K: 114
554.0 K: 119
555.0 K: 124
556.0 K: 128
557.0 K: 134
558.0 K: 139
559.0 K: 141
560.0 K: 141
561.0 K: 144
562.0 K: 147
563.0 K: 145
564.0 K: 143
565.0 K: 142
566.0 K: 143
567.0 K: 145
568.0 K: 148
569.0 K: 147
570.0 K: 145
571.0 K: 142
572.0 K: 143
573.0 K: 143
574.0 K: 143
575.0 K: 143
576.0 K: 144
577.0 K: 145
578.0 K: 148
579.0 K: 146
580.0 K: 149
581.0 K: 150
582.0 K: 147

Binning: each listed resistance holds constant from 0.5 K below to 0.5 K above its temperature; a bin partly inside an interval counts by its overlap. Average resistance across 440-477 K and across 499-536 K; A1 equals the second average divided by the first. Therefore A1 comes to 0.8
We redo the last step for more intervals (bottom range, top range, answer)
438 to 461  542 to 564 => 0.68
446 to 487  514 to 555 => 0.68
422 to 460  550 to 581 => 0.84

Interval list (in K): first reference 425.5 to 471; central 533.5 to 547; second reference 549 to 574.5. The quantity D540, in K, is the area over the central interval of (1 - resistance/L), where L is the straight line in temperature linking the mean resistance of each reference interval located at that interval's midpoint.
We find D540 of 3.8 K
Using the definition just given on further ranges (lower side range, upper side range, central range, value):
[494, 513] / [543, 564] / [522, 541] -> 1.2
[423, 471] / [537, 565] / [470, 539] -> -4.4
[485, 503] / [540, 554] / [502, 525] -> -3.2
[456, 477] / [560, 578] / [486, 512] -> 3.8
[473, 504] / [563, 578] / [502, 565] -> 8.3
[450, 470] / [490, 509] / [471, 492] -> 0.5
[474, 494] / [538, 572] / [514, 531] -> -0.6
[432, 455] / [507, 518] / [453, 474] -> -4.5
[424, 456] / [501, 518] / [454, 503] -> -5.0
